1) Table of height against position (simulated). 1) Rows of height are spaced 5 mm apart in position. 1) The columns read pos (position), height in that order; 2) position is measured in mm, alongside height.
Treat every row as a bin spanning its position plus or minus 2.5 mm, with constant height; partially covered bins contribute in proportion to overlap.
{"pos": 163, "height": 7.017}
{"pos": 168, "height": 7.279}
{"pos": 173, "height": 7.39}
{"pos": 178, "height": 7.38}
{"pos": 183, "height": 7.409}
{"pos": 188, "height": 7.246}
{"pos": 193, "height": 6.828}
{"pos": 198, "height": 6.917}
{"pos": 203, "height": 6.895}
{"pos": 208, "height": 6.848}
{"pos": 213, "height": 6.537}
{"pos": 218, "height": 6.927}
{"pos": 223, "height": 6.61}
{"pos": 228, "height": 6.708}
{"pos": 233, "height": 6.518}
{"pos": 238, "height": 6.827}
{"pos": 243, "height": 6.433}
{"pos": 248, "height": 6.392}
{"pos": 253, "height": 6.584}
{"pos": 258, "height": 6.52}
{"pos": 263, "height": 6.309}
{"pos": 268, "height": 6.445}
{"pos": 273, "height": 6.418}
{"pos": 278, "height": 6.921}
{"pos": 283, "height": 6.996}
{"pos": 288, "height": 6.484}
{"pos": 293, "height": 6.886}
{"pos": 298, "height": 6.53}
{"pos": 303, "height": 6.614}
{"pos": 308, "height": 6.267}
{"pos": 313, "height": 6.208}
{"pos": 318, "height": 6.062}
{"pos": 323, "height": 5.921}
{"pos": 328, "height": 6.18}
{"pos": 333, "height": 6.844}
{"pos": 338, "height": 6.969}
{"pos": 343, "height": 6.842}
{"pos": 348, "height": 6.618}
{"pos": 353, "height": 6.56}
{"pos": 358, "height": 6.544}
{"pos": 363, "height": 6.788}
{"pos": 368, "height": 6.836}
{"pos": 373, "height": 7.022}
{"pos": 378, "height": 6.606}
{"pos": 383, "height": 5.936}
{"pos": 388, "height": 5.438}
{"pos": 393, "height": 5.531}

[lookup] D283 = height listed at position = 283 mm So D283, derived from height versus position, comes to 6.996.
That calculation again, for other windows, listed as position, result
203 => 6.895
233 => 6.518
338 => 6.969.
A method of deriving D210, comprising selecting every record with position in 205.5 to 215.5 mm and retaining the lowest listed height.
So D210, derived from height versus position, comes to 6.537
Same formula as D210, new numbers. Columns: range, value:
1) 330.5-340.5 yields 6.844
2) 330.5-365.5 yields 6.544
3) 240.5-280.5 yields 6.309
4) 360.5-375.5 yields 6.788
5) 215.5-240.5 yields 6.518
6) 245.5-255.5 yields 6.392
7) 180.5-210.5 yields 6.828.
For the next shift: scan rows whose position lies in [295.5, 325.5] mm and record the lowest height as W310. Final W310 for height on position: 5.921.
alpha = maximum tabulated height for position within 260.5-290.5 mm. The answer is 6.996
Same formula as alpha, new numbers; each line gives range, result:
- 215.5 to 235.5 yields 6.927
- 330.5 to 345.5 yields 6.969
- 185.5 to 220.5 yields 7.246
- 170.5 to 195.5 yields 7.409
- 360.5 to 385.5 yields 7.022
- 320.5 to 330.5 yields 6.18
